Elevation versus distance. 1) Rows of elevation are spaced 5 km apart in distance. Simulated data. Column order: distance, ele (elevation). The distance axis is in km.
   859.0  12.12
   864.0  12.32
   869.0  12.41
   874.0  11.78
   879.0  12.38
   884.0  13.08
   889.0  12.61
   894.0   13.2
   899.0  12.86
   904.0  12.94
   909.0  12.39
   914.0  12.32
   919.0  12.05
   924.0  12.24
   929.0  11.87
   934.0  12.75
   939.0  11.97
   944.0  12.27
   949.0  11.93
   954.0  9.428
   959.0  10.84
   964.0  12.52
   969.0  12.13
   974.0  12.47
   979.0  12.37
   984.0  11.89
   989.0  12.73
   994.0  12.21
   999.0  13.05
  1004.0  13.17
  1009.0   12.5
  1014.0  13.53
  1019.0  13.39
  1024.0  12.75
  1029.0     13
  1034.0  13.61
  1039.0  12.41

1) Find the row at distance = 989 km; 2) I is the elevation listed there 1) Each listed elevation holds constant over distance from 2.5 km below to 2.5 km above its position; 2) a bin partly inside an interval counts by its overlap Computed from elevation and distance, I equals 12.73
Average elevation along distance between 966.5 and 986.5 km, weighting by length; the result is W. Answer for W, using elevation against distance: 12.2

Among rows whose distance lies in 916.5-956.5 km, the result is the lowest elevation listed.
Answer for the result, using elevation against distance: 9.428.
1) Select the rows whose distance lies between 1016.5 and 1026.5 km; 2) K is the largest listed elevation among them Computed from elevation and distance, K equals 13.39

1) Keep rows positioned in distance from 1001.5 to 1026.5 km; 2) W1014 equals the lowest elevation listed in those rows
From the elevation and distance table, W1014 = 12.5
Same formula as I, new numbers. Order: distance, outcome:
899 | 12.86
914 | 12.32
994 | 12.21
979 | 12.37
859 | 12.12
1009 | 12.5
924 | 12.24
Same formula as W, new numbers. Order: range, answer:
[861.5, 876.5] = 12.2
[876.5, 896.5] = 12.8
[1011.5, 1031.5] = 13.2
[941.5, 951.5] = 12.1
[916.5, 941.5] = 12.2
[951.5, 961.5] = 10.1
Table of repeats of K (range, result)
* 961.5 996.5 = 12.73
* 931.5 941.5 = 12.75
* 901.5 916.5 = 12.94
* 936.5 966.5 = 12.52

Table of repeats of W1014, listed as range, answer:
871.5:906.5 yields 11.78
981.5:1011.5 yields 11.89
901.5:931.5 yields 11.87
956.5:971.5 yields 10.84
